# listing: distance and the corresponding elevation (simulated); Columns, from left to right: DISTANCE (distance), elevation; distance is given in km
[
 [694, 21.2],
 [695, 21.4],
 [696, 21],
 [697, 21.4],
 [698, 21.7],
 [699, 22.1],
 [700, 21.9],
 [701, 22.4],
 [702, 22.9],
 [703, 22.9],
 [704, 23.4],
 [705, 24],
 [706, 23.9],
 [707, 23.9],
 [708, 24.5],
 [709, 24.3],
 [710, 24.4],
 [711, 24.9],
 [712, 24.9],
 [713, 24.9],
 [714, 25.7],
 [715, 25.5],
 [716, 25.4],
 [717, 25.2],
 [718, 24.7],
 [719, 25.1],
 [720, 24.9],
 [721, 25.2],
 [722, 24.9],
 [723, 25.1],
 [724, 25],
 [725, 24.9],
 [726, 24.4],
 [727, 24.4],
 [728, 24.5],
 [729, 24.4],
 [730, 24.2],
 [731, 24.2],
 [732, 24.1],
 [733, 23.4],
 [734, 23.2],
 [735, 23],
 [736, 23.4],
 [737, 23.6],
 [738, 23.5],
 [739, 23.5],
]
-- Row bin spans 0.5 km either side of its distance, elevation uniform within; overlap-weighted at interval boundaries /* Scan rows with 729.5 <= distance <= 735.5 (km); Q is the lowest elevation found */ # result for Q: 23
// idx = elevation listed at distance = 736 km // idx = 23.4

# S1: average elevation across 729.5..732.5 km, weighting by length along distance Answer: 24.2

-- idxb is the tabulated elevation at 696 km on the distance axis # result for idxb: 21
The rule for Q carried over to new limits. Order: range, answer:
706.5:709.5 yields 23.9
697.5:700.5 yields 21.7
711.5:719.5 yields 24.7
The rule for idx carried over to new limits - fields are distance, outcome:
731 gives 24.2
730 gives 24.2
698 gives 21.7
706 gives 23.9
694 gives 21.2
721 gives 25.2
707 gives 23.9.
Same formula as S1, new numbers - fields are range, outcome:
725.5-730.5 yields 24.4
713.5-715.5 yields 25.6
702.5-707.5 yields 23.6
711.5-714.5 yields 25.2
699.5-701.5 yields 22.1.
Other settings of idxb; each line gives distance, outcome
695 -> 21.4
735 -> 23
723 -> 25.1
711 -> 24.9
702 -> 22.9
